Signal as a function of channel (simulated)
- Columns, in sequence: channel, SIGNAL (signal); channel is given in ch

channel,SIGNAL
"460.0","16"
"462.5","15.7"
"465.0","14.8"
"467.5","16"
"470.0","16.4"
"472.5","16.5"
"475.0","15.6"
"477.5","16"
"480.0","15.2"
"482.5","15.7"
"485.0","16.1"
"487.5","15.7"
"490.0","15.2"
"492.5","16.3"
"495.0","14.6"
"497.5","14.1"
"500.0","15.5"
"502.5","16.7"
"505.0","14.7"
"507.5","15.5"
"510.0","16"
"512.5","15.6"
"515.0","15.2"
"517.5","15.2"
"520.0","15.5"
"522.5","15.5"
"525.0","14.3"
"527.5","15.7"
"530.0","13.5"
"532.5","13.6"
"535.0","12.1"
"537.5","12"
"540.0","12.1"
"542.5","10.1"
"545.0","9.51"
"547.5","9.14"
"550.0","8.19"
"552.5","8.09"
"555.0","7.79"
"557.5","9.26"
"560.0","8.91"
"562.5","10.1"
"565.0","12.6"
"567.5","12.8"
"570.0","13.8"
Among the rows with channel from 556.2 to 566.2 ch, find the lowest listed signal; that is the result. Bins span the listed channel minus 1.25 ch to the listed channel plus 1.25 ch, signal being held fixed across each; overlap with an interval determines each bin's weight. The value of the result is 8.91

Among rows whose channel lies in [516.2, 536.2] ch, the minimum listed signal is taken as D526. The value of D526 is 12.1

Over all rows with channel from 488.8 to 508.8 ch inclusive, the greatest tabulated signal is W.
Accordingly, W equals 16.7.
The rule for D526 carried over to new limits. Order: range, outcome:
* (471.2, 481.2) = 15.2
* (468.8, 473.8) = 16.4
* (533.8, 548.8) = 9.14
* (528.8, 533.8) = 13.5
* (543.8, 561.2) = 7.79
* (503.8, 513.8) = 14.7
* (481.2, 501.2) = 14.1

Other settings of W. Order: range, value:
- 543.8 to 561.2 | 9.51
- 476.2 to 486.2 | 16.1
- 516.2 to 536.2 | 15.7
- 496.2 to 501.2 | 15.5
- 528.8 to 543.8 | 13.6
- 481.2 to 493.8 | 16.3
